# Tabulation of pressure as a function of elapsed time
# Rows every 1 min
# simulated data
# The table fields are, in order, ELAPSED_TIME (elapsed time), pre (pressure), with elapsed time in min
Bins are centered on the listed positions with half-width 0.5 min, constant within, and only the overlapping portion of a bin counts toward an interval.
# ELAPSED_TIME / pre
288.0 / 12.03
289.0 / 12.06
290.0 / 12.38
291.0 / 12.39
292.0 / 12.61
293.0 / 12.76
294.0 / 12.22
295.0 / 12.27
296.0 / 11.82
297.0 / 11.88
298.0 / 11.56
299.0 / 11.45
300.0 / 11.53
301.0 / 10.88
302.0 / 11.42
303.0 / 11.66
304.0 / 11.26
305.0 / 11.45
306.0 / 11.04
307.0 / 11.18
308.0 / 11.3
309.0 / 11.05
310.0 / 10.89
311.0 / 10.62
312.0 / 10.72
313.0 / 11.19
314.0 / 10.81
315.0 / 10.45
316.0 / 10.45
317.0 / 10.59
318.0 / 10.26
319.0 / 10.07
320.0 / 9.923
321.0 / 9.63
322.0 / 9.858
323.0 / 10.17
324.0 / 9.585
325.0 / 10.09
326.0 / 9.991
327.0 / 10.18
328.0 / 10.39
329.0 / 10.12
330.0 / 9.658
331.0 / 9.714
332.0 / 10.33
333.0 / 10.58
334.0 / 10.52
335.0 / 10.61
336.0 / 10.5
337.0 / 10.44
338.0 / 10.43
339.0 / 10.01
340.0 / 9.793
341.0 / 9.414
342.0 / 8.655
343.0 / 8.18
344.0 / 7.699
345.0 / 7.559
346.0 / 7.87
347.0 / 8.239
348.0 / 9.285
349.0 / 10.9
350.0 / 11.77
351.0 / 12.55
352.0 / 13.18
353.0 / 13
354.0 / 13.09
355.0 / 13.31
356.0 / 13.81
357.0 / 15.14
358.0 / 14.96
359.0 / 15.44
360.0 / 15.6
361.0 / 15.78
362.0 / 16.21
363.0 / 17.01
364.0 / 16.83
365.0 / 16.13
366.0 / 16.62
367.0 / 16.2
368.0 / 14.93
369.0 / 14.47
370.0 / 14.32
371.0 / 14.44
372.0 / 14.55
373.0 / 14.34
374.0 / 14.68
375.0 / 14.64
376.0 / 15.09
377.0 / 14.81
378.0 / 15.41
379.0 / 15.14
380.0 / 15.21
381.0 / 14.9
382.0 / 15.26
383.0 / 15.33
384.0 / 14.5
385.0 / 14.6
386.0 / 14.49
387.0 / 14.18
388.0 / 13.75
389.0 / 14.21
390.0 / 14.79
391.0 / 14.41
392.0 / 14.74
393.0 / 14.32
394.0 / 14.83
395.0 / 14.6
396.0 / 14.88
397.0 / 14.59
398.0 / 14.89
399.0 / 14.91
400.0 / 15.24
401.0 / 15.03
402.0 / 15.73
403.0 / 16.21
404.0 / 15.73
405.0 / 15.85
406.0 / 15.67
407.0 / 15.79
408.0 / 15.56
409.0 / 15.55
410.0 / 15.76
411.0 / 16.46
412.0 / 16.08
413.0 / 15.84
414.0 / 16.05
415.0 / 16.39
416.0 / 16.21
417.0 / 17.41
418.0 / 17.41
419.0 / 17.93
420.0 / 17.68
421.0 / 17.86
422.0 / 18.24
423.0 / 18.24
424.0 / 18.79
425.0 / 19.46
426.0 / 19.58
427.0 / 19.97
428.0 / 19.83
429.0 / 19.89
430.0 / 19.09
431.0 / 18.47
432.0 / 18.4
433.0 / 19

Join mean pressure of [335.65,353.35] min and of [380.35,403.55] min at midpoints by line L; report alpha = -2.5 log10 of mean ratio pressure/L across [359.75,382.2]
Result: -0.21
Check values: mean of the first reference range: 9.94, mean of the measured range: 15.3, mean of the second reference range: 14.8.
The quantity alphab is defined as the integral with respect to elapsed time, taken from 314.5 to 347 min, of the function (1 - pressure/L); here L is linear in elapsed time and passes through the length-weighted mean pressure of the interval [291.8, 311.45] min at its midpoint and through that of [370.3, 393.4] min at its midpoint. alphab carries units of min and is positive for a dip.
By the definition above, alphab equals 7.36 min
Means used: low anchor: 11.5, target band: 9.78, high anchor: 14.7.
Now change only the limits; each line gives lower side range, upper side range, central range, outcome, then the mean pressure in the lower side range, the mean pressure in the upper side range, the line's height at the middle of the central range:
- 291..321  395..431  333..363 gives 4.2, 11.2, 16.8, 13.4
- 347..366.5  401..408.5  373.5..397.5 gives 0.6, 14.1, 15.7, 15.1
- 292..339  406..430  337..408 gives 3.4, 10.8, 17.5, 14.5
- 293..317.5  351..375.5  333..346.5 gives 4.0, 11.3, 14.9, 13.4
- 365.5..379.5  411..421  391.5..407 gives 0.9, 15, 16.8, 16.1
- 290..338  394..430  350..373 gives -1.8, 10.9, 16.7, 13.7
